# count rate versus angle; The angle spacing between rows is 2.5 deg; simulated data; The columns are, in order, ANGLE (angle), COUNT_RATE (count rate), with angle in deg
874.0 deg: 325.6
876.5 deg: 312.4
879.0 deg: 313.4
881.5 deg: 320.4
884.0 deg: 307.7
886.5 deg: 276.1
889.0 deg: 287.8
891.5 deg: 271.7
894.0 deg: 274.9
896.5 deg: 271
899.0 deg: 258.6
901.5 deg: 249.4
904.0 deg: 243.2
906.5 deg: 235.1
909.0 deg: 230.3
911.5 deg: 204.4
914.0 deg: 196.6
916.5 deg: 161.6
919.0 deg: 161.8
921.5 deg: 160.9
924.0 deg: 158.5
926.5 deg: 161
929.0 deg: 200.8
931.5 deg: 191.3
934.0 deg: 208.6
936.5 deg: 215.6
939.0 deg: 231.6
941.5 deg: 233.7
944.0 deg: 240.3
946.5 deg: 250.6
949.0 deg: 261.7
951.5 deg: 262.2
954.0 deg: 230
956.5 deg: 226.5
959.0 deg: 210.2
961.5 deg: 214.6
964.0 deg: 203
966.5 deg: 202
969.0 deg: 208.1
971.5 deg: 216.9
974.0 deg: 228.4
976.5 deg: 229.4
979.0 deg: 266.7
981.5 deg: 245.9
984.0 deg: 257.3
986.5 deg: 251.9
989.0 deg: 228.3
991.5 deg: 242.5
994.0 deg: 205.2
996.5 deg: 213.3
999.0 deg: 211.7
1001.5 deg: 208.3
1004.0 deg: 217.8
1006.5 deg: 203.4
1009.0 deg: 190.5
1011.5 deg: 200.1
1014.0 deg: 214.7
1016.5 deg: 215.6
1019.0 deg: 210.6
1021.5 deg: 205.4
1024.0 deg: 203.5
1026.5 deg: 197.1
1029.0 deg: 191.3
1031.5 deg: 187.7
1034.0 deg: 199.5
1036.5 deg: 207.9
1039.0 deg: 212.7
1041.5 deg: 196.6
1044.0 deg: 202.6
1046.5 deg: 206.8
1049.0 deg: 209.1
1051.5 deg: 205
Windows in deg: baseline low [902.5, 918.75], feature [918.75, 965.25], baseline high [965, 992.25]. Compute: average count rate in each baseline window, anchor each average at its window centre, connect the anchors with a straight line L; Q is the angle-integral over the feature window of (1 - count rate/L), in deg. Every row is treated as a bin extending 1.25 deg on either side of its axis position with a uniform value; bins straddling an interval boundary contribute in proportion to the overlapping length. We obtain 1.7 deg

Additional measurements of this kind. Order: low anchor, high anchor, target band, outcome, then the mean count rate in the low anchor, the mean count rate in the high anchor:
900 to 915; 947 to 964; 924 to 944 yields 2.2 deg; 228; 233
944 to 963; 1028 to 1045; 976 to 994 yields -1.7 deg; 236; 200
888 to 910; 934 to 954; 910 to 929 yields 5.7 deg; 258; 239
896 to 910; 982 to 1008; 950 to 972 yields 1.2 deg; 247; 224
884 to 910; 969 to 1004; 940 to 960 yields 0.3 deg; 262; 230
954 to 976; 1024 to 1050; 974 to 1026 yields -3.1 deg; 215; 201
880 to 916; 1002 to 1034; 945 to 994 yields -1.7 deg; 257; 203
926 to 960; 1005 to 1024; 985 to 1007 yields -1.1 deg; 225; 206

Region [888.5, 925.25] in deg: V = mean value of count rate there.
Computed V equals 223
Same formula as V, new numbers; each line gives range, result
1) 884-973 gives 224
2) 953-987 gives 227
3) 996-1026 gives 208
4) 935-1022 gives 225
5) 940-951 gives 247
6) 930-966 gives 226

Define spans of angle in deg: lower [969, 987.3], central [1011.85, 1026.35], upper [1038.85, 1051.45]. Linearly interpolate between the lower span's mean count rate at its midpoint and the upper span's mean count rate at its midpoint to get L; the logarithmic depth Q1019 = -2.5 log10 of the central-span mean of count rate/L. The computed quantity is 0.05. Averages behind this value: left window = 240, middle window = 208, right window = 205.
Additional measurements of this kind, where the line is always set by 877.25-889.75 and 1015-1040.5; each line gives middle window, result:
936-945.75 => 0.13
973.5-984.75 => -0.04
